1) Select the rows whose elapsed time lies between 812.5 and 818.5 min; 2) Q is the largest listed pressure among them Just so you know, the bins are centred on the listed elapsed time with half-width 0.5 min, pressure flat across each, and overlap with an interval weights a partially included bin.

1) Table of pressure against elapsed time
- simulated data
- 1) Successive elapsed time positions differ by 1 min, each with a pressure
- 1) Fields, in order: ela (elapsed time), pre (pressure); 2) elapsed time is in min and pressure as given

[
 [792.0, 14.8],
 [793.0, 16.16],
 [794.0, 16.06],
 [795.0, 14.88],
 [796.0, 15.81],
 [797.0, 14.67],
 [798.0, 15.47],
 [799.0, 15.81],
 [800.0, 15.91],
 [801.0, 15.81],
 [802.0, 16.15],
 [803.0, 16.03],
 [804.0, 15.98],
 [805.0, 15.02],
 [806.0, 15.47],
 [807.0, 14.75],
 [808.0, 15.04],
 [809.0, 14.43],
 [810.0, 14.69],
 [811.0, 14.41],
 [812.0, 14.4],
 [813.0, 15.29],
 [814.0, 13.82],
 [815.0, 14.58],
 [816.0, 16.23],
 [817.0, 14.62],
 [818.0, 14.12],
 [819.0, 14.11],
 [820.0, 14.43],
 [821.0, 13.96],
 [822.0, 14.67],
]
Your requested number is 16.23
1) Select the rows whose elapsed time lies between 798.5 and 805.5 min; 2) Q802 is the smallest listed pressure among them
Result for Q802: 15.02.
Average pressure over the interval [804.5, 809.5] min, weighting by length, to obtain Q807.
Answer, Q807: 14.9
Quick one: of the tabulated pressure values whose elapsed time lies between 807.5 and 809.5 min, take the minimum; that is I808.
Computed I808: 14.43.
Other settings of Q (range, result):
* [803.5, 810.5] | 15.98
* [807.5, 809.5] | 15.04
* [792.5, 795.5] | 16.16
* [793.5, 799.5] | 16.06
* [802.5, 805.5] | 16.03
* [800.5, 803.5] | 16.15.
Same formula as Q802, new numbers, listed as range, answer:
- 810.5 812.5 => 14.4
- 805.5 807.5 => 14.75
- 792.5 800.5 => 14.67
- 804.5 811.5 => 14.41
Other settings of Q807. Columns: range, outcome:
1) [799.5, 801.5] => 15.9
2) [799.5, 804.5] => 16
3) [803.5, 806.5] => 15.5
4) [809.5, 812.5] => 14.5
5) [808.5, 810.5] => 14.6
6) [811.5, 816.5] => 14.9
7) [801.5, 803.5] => 16.1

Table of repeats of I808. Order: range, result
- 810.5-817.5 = 13.82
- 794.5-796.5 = 14.88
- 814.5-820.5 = 14.11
